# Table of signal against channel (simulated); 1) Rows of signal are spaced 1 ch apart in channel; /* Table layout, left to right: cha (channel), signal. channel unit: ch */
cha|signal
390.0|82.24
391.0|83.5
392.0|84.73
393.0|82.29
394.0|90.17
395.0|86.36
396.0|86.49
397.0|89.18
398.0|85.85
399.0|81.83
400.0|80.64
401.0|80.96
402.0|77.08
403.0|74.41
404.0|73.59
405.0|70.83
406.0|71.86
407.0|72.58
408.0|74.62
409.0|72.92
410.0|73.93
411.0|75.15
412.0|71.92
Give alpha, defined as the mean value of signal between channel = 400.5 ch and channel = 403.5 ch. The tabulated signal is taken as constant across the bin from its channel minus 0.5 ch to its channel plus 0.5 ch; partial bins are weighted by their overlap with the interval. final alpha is 77.5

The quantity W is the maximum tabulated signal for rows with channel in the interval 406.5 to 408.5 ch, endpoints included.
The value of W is 74.62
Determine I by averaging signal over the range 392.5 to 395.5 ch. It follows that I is 86.3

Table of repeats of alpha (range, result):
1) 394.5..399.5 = 85.9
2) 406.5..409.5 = 73.4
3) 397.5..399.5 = 83.8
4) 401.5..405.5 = 74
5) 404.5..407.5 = 71.8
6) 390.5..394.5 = 85.2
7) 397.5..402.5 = 81.3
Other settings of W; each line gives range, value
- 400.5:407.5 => 80.96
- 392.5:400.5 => 90.17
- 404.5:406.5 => 71.86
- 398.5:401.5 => 81.83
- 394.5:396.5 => 86.49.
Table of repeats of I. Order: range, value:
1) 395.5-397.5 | 87.8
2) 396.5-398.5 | 87.5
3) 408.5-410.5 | 73.4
